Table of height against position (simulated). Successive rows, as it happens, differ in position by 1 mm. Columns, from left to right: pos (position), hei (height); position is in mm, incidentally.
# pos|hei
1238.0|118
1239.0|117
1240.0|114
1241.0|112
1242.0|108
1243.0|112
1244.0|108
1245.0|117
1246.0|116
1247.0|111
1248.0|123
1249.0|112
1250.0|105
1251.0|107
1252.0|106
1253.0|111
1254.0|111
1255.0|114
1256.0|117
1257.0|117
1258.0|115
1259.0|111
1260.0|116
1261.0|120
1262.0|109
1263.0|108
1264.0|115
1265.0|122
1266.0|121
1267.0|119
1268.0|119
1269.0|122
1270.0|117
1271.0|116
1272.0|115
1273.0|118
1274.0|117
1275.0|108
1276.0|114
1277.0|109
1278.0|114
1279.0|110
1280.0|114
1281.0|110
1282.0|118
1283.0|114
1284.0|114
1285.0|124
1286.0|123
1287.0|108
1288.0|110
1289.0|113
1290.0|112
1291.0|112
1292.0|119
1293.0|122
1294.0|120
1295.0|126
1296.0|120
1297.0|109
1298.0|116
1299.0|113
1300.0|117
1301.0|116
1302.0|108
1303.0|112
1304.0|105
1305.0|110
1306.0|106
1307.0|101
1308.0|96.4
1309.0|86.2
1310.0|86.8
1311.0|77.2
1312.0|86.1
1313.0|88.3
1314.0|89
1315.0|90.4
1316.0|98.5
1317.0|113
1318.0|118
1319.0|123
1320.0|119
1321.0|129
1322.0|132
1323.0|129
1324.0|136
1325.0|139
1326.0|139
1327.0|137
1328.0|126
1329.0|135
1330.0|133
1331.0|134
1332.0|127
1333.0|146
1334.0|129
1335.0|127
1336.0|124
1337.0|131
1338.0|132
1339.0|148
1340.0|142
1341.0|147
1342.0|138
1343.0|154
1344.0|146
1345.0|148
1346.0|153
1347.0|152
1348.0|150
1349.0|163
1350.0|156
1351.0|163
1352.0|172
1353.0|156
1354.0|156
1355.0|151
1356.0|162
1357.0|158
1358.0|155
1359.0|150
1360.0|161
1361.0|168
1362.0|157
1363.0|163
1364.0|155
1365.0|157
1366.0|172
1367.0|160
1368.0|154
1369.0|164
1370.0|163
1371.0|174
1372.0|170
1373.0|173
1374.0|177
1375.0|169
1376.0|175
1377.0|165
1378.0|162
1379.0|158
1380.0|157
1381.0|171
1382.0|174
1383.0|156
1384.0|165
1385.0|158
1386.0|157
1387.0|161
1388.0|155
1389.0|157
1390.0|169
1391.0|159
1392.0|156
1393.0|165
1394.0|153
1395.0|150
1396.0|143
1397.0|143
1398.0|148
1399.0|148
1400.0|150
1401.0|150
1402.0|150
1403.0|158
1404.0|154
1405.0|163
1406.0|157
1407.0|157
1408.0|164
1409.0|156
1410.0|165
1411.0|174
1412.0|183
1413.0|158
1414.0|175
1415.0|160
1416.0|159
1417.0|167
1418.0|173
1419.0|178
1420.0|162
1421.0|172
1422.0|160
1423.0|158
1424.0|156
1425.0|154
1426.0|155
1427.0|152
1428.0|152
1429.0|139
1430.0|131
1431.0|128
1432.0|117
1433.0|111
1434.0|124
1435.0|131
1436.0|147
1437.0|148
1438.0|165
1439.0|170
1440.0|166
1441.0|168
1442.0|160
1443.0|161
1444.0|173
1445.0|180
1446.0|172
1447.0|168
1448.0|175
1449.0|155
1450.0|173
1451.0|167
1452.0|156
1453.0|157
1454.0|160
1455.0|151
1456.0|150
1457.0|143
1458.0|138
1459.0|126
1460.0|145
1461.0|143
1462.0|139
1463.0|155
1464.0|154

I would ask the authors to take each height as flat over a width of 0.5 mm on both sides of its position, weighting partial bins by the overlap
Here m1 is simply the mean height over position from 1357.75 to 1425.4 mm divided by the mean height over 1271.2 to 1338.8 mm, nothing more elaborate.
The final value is 1.39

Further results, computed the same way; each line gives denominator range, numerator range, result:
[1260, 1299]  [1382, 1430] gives 1.37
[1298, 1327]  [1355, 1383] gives 1.49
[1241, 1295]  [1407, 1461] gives 1.36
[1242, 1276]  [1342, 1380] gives 1.40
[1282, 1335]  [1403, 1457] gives 1.37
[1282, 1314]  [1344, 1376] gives 1.48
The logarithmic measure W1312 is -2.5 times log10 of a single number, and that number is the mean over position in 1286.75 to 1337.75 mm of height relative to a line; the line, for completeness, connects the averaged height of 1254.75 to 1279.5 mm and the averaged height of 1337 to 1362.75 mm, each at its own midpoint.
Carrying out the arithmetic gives 0.17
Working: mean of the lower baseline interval 115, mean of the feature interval 116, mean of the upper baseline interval 153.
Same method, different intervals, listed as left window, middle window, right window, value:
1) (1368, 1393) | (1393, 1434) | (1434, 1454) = 0.059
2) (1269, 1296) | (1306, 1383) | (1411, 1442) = -0.069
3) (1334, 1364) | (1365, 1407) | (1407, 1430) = -0.024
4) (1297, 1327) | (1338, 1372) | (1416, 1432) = -0.224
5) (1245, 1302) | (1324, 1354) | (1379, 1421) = -0.036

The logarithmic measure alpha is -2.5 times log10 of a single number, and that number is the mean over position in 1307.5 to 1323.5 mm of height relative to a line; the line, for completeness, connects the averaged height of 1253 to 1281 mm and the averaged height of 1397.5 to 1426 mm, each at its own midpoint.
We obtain 0.25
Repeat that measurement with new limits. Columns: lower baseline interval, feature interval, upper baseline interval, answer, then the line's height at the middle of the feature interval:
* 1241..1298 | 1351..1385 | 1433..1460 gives -0.18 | 138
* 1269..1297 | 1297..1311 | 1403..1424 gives 0.18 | 123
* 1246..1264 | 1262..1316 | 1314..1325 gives 0.05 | 116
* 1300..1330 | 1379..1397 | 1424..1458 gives -0.17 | 136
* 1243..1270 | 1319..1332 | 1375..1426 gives 0.04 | 136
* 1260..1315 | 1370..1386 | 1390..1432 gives -0.16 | 144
